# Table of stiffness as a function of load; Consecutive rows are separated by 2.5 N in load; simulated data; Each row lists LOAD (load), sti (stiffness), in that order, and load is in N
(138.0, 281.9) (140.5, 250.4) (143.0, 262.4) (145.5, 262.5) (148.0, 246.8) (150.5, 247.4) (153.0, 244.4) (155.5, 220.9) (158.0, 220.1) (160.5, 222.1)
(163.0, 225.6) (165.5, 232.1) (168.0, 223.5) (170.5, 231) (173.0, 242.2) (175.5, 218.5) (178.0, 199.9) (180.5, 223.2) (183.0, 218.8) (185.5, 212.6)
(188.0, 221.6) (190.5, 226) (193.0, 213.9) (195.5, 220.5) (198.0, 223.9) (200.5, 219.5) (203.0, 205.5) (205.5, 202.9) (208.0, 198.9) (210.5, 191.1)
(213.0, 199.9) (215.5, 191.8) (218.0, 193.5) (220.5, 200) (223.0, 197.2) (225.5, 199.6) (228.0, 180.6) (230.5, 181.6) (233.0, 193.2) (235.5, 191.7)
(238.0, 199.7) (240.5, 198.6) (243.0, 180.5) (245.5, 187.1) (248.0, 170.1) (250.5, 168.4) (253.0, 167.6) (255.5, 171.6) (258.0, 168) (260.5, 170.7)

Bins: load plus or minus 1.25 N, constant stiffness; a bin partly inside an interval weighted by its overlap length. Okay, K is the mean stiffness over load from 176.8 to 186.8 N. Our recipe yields 214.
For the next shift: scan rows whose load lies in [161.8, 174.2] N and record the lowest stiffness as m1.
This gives 223.5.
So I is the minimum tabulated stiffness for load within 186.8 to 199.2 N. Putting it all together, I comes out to 213.9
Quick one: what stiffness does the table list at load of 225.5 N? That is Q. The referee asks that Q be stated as 199.6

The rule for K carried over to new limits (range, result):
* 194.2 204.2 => 217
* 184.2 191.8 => 220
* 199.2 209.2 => 207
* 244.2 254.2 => 173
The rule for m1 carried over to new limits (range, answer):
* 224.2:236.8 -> 180.6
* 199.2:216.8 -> 191.1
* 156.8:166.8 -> 220.1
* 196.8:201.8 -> 219.5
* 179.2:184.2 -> 218.8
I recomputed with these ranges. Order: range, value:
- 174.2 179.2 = 199.9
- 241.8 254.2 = 167.6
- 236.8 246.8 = 180.5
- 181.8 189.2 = 212.6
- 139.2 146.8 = 250.4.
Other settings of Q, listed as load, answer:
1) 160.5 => 222.1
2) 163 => 225.6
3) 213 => 199.9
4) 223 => 197.2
